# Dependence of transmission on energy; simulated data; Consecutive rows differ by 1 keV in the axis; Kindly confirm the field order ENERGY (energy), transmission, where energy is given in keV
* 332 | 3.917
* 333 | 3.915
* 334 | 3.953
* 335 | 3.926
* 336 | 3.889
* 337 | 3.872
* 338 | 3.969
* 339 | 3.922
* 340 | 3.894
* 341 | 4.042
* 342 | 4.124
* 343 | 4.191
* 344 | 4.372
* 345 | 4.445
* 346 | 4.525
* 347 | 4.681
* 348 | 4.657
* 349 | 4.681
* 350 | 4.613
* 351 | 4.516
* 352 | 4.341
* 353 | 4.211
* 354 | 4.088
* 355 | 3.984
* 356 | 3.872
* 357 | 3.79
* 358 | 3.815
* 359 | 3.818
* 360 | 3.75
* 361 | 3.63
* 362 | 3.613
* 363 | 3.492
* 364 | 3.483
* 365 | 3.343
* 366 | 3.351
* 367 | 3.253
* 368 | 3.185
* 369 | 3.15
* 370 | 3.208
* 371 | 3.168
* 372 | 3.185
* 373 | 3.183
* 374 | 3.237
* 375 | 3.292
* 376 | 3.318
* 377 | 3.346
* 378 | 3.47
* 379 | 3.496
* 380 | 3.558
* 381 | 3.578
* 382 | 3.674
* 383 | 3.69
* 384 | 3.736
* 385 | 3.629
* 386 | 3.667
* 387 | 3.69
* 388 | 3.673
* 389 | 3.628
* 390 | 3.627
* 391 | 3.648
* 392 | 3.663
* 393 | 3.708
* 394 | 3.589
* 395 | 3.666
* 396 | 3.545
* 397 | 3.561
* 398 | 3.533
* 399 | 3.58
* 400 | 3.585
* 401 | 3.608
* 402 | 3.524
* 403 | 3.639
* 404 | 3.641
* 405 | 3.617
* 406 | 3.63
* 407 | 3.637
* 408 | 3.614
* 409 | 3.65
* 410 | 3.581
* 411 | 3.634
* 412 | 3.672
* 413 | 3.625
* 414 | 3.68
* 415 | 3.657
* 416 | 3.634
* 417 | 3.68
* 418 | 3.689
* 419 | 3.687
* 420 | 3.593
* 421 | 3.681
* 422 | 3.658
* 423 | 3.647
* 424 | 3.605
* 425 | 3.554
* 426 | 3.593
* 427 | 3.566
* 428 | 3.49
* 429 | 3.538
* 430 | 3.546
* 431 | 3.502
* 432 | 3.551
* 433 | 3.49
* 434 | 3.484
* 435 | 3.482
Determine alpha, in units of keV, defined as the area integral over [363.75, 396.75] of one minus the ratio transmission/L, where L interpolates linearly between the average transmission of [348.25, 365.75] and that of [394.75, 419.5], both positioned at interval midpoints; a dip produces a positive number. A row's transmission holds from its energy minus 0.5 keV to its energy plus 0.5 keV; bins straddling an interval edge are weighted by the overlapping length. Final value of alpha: 2.76 keV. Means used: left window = 3.95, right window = 3.62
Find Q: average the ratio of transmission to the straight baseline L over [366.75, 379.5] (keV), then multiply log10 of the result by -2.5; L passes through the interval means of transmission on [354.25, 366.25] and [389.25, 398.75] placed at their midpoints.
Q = 0.12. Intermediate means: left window 3.68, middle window 3.27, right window 3.61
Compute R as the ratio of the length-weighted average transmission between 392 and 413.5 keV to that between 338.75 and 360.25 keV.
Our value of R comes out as 0.86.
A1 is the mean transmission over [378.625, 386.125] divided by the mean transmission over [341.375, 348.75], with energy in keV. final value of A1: 0.82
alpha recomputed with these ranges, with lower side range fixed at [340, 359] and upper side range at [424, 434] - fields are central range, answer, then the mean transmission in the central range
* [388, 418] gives 1.2 keV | 3.62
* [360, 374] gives 2.6 keV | 3.34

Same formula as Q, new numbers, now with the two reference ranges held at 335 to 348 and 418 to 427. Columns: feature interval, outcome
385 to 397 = 0.06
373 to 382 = 0.15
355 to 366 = 0.11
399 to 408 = 0.04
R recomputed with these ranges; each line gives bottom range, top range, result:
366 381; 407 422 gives 1.11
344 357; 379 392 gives 0.84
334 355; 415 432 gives 0.85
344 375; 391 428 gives 0.95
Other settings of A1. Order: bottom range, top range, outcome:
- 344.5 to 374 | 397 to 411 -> 0.94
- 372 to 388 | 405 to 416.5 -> 1.04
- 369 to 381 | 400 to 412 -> 1.09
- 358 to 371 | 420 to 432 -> 1.04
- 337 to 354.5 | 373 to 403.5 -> 0.83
